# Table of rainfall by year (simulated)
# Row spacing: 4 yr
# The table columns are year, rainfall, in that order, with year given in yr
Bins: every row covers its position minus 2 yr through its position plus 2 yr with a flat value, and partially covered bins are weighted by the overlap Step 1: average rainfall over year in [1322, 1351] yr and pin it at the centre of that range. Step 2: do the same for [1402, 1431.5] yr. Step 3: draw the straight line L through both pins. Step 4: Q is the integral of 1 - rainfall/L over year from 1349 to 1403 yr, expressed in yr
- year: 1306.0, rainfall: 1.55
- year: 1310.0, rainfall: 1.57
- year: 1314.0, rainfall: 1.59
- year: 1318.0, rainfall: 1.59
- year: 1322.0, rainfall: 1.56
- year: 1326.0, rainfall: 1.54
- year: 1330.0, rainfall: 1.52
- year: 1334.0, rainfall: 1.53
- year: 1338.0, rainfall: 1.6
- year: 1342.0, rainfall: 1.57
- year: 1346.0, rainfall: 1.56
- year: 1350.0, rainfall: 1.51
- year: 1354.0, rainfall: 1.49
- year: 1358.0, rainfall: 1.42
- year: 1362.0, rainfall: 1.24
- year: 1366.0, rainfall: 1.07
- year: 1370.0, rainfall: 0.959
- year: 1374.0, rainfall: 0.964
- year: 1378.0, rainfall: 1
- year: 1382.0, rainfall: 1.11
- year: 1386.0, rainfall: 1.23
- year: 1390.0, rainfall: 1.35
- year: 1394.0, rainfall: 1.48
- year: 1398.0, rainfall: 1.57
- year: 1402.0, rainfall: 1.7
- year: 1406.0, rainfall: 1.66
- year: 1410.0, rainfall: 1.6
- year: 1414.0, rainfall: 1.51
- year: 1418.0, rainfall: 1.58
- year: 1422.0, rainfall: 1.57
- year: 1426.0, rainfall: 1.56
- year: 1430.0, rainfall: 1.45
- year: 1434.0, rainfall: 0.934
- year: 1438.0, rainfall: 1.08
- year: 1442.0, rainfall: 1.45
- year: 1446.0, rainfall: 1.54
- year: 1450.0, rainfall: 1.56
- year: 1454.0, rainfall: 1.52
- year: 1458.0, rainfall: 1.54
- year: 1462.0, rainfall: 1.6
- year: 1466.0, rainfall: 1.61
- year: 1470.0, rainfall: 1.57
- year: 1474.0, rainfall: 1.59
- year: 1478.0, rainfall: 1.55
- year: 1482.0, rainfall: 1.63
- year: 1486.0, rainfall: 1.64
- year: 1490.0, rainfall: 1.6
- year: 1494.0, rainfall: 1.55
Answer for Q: 9.7 yr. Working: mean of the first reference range 1.55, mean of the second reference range 1.57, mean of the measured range 1.28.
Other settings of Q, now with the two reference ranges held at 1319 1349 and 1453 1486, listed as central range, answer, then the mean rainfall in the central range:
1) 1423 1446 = 3.60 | 1.33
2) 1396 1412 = -0.65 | 1.63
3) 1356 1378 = 6.23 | 1.12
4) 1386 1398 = 1.20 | 1.41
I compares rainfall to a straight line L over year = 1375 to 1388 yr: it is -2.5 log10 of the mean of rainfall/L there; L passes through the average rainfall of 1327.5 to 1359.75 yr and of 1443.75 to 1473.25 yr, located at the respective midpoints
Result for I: 0.36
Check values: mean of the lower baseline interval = 1.53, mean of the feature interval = 1.1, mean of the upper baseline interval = 1.56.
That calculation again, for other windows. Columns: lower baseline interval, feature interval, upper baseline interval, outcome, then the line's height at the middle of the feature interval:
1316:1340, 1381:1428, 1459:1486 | 0.05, 1.58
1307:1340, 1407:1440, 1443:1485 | 0.11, 1.57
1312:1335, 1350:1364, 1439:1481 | 0.11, 1.55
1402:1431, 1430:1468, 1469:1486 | 0.11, 1.58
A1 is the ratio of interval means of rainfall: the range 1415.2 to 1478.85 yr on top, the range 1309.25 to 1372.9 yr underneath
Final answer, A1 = 1.0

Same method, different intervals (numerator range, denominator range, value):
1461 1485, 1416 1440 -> 1.17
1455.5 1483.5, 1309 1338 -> 1.01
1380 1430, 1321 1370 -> 1.03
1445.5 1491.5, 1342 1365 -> 1.10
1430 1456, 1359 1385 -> 1.26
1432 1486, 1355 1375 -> 1.28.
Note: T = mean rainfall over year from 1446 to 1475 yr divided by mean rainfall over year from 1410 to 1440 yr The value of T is 1.1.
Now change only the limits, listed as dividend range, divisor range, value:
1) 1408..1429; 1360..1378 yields 1.48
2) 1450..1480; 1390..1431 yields 1.00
